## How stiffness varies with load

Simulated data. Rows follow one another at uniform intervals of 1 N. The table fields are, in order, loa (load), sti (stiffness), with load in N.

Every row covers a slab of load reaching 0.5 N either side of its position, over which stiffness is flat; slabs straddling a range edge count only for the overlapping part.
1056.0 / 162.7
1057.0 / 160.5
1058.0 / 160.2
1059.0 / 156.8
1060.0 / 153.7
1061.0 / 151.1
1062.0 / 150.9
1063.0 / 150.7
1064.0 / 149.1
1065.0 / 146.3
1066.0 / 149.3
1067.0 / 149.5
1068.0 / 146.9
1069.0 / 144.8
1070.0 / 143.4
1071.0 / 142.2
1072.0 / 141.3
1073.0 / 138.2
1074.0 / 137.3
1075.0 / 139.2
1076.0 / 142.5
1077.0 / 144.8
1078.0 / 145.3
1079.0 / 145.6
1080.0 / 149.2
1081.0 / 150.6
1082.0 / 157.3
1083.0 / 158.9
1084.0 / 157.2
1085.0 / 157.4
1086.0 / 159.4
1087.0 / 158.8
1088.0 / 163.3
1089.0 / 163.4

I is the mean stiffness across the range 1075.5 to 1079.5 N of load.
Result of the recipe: 145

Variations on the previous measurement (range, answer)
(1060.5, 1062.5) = 151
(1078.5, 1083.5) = 152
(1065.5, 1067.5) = 149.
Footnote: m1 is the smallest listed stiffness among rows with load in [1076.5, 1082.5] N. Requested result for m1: 144.8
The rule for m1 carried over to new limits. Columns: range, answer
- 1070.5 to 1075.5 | 137.3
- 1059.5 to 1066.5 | 146.3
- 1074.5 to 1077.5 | 139.2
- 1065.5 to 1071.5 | 142.2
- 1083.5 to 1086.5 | 157.2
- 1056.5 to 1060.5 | 153.7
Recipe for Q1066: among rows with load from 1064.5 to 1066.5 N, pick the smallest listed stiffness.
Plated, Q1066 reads 146.3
